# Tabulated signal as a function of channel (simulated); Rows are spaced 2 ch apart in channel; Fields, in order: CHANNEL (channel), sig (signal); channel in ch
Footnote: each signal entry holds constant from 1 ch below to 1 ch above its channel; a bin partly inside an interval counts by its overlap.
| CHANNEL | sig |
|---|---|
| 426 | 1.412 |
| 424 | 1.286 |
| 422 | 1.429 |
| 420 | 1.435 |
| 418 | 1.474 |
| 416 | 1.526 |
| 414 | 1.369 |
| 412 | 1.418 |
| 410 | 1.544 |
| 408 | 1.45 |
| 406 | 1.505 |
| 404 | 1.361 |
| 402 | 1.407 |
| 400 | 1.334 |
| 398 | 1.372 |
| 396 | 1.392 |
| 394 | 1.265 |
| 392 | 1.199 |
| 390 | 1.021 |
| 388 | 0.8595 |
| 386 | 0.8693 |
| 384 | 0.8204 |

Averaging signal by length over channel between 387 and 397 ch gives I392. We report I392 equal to 1.15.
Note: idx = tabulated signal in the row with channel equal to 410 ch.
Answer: 1.544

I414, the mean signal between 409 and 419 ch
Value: 1.47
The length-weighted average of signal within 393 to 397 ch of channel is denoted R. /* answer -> 1.33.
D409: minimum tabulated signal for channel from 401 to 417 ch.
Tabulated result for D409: 1.361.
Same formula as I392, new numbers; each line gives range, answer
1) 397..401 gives 1.35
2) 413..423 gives 1.45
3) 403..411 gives 1.46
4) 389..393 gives 1.11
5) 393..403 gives 1.35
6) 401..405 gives 1.38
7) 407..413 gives 1.47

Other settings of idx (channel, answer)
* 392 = 1.199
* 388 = 0.8595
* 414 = 1.369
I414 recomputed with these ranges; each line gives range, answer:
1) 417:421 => 1.45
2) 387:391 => 0.94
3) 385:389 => 0.864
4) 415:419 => 1.5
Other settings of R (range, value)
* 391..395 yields 1.23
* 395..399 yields 1.38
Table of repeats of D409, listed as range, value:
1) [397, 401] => 1.334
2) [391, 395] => 1.199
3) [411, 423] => 1.369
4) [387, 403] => 0.8595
